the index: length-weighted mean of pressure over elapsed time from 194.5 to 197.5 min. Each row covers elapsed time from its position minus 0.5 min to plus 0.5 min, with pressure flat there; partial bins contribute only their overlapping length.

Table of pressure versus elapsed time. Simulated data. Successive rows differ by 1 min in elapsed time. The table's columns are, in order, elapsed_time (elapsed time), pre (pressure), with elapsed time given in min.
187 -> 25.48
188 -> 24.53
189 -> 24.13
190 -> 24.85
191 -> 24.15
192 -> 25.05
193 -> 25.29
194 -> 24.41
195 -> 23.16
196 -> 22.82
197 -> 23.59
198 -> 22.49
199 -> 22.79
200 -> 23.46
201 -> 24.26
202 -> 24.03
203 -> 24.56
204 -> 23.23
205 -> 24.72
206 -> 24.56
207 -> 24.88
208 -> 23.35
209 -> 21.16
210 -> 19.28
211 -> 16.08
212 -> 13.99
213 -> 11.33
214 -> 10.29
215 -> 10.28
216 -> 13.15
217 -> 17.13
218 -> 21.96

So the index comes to 23.2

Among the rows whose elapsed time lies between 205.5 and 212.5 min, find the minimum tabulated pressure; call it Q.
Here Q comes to 13.99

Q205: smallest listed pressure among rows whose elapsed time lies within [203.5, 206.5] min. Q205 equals 23.23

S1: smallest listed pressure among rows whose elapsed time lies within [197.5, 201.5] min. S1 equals 22.49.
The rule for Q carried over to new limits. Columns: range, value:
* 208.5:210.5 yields 19.28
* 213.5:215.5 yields 10.28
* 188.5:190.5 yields 24.13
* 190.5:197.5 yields 22.82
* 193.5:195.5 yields 23.16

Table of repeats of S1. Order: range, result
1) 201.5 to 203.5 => 24.03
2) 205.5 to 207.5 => 24.56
